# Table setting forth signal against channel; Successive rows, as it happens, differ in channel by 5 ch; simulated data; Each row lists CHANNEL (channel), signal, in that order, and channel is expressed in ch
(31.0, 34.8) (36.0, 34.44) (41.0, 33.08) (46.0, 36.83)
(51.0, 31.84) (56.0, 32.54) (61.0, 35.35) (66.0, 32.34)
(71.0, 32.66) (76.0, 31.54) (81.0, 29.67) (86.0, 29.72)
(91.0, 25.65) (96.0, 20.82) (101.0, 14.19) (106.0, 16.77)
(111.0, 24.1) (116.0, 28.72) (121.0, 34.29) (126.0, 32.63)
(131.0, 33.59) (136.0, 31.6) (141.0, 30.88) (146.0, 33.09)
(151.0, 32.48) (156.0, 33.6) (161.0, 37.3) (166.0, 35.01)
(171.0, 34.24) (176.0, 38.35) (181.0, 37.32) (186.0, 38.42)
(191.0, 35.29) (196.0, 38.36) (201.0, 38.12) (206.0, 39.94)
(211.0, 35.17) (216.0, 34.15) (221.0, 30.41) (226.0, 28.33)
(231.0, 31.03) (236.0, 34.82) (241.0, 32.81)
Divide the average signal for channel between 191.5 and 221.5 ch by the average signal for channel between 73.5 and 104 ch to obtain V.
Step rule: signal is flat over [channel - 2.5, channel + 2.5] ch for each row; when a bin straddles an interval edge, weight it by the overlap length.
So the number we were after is 1.45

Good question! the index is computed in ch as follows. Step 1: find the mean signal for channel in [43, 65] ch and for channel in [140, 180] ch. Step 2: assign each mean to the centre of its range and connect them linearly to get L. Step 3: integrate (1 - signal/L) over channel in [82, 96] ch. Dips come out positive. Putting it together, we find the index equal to 3.1 ch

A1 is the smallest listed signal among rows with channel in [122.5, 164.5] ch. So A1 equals 30.88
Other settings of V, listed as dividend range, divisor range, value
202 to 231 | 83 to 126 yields 1.35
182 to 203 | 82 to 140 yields 1.40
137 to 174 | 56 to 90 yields 1.07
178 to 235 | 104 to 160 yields 1.15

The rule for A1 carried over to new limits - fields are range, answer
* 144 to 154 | 32.48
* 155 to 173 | 33.6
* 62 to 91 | 25.65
